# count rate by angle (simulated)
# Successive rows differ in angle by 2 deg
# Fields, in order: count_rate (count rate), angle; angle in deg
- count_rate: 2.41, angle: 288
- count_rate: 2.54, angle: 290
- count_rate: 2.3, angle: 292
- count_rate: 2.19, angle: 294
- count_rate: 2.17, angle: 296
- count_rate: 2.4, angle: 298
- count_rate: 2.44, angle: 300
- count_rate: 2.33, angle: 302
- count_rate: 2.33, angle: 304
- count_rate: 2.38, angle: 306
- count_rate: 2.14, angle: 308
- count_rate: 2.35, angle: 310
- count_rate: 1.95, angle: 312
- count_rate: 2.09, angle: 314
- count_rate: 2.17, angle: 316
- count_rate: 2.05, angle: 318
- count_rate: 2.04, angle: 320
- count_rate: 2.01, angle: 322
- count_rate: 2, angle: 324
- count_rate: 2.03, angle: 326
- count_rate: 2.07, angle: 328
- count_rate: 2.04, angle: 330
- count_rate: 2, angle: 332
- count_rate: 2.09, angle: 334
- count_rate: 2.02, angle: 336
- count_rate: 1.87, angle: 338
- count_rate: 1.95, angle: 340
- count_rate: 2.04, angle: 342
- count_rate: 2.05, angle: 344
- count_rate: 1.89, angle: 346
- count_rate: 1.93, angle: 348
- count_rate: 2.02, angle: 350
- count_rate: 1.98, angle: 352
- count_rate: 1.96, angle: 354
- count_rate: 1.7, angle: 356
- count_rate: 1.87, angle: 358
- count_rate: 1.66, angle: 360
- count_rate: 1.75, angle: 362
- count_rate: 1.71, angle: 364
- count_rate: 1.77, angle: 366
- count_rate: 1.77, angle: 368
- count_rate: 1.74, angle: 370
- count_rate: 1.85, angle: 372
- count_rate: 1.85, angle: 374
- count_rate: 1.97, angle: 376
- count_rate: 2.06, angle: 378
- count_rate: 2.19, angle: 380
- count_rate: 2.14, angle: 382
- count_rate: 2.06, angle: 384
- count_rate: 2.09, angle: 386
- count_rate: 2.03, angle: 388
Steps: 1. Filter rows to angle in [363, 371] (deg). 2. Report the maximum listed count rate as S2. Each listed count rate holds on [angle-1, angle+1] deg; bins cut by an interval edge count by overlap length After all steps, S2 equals 1.77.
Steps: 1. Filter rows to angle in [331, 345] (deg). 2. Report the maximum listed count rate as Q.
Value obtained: 2.09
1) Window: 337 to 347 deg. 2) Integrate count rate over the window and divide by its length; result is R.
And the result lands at 1.96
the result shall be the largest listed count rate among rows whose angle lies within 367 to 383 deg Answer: 2.19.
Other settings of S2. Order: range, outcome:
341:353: 2.05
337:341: 1.95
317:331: 2.07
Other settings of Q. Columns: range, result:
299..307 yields 2.44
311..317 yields 2.17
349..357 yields 2.02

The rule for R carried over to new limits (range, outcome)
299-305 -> 2.37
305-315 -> 2.18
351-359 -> 1.88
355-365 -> 1.74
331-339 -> 2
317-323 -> 2.03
